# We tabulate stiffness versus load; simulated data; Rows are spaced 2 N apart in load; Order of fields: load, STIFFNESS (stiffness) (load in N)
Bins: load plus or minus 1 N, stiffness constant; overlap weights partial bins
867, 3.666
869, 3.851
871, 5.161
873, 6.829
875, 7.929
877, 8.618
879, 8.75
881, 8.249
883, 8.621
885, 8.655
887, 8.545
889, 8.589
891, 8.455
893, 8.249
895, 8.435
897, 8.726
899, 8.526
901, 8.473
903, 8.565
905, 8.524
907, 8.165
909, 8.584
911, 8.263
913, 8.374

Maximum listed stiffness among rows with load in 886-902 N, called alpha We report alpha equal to 8.726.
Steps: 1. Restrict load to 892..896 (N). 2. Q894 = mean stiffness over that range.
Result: 8.34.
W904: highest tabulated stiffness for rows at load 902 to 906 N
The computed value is 8.565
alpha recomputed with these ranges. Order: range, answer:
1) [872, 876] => 7.929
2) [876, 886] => 8.75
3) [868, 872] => 5.161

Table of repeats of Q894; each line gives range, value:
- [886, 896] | 8.45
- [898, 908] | 8.45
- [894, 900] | 8.56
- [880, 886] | 8.51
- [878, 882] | 8.5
